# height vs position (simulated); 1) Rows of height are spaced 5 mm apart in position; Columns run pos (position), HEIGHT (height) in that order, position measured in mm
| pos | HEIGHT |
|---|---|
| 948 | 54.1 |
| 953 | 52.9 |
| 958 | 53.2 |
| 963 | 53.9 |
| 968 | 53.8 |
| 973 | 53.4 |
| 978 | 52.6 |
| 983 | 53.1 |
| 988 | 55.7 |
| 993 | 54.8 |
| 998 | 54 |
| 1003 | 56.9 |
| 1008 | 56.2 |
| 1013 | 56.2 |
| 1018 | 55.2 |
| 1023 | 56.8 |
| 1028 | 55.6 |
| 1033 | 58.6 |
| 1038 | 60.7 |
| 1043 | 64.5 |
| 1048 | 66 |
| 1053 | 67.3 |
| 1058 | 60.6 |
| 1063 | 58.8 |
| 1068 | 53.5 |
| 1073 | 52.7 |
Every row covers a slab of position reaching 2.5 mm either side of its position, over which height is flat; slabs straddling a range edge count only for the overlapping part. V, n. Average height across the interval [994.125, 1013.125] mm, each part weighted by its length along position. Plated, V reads 55.7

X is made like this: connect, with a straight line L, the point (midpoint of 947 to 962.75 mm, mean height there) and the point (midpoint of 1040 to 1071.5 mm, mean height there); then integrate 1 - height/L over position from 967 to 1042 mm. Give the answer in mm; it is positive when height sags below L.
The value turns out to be 2.1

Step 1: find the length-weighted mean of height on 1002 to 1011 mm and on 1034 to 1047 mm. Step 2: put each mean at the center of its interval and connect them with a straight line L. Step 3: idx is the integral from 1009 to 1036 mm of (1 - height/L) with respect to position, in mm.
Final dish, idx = 1.26 mm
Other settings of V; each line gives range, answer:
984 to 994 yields 55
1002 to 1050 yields 58.6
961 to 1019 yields 54.6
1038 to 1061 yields 64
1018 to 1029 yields 56.1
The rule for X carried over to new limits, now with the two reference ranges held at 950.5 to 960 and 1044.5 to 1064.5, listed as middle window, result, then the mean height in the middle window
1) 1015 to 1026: 0.7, 56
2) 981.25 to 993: 0.4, 54.6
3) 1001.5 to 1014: 0.5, 56.4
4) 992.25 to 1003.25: 0.5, 55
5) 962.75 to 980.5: 0.4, 53.4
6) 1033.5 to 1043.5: 0.1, 61.4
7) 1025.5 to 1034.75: 0.6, 57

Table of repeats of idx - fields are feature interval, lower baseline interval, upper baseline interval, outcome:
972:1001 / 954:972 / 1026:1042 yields 0.7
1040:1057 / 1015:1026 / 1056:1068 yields -2.3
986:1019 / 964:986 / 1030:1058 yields 0.9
